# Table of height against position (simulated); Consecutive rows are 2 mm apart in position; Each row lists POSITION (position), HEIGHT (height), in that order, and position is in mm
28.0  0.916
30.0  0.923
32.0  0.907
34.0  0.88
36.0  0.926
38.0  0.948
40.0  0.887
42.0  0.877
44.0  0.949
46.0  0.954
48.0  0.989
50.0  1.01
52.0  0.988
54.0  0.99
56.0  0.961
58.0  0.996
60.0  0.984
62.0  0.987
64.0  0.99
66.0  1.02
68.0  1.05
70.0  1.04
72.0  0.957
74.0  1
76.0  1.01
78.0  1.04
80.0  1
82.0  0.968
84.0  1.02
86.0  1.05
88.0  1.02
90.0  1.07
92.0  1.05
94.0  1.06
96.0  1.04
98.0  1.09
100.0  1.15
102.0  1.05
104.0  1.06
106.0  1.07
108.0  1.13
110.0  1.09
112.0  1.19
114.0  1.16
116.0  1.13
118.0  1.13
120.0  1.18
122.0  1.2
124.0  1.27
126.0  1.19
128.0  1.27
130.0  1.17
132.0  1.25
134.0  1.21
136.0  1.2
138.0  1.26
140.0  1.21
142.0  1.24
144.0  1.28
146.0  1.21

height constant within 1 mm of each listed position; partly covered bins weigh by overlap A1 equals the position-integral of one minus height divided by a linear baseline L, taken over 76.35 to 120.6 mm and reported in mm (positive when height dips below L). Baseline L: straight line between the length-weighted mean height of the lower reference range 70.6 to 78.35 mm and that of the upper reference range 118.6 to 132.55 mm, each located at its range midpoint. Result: 0.9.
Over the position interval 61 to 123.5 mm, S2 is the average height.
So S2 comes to 1.07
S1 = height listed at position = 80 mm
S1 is 1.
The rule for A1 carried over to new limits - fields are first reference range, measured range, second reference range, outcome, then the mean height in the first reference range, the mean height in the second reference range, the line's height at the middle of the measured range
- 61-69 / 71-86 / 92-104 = 0.5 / 1.01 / 1.07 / 1.04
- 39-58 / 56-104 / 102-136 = 1.1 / 0.958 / 1.17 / 1.05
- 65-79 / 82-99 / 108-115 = 0.5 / 1.02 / 1.14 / 1.08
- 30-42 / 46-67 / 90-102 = -0.5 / 0.908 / 1.07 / 0.965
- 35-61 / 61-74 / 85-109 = -0.1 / 0.958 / 1.07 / 1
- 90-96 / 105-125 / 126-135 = 0.0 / 1.06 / 1.22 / 1.15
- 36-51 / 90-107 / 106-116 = 0.4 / 0.944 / 1.13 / 1.1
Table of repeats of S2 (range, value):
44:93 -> 1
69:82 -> 1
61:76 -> 1.01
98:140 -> 1.17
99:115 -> 1.11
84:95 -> 1.05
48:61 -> 0.988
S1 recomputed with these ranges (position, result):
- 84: 1.02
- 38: 0.948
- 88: 1.02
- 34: 0.88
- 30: 0.923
